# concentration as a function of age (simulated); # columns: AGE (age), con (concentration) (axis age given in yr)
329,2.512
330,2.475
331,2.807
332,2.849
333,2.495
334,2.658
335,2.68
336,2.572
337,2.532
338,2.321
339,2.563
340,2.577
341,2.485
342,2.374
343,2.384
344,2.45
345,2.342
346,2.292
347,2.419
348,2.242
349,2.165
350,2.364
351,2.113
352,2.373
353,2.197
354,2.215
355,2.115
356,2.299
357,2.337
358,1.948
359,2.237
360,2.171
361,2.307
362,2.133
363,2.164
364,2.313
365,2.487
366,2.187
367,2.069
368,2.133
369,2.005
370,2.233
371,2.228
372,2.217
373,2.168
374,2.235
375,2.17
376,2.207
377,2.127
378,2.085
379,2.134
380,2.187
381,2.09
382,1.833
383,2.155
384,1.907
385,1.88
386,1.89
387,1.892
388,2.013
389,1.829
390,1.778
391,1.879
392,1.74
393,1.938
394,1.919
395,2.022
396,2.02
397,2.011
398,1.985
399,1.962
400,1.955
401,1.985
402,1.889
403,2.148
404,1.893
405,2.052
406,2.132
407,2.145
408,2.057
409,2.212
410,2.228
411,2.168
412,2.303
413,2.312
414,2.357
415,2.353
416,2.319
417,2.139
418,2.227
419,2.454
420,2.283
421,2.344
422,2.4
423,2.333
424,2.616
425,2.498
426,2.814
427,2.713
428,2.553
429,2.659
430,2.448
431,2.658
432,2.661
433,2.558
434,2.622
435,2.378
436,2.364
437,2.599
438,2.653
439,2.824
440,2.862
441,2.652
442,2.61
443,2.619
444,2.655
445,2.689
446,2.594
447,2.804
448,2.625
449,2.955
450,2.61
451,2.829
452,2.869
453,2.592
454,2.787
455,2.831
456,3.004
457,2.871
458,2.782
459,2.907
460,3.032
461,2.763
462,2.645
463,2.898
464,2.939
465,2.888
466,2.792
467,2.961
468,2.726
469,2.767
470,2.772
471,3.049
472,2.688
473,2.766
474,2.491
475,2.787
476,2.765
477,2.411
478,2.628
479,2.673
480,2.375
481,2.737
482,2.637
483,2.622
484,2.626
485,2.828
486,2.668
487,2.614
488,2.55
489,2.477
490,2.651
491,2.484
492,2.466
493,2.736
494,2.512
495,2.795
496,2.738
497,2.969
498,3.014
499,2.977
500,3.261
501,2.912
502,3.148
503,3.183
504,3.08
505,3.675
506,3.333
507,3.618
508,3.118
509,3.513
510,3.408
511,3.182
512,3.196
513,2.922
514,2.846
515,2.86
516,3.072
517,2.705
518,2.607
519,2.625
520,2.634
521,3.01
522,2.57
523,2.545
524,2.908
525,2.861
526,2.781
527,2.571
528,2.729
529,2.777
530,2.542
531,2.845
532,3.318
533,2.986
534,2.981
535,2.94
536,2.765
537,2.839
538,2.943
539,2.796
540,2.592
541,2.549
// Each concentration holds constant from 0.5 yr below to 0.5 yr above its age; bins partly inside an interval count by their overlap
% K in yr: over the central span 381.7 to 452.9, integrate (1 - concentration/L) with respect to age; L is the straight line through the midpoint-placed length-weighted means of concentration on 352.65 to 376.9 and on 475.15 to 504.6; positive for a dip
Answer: 3.48 yr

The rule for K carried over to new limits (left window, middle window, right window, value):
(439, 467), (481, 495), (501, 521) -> 1.6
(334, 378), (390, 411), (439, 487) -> 4.0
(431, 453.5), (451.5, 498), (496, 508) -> 3.2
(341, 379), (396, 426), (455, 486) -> 3.3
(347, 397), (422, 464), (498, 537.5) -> -2.7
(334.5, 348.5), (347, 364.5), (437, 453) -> 1.8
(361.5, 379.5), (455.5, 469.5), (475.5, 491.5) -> -1.8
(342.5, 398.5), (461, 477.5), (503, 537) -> -0.6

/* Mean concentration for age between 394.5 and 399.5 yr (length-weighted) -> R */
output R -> 2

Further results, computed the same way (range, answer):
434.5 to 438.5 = 2.5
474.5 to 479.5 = 2.65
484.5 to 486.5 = 2.75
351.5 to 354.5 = 2.26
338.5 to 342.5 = 2.5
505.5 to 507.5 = 3.48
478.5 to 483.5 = 2.61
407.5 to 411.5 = 2.17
